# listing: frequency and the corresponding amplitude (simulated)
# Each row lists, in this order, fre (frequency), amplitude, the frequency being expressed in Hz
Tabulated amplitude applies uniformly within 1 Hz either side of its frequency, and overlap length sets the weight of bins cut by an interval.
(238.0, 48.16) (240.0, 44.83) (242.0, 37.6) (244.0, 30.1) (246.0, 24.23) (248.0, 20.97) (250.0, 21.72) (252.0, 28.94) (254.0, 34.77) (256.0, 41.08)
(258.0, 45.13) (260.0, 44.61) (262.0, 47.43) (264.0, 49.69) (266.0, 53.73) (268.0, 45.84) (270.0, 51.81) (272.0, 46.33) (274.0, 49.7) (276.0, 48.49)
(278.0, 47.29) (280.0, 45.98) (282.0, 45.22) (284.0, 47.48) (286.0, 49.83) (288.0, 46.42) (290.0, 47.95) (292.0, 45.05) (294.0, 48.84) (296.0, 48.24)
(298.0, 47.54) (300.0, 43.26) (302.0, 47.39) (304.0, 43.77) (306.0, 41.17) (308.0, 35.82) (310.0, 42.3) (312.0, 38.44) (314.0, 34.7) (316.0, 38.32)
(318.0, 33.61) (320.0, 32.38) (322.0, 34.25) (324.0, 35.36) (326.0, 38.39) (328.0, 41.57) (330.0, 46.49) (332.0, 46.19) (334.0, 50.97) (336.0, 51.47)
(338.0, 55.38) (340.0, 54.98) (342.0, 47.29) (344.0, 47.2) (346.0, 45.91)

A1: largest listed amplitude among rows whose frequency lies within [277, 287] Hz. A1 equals 49.83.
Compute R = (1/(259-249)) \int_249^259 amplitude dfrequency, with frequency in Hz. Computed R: 34.3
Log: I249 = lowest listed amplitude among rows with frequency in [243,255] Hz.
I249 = 20.97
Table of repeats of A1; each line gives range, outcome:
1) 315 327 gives 38.39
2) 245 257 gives 41.08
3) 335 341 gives 55.38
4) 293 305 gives 48.84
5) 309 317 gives 42.3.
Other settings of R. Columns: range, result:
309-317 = 38.4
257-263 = 45.7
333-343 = 52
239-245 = 37.5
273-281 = 47.9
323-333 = 41.6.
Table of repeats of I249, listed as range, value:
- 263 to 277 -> 45.84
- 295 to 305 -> 43.26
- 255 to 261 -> 41.08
